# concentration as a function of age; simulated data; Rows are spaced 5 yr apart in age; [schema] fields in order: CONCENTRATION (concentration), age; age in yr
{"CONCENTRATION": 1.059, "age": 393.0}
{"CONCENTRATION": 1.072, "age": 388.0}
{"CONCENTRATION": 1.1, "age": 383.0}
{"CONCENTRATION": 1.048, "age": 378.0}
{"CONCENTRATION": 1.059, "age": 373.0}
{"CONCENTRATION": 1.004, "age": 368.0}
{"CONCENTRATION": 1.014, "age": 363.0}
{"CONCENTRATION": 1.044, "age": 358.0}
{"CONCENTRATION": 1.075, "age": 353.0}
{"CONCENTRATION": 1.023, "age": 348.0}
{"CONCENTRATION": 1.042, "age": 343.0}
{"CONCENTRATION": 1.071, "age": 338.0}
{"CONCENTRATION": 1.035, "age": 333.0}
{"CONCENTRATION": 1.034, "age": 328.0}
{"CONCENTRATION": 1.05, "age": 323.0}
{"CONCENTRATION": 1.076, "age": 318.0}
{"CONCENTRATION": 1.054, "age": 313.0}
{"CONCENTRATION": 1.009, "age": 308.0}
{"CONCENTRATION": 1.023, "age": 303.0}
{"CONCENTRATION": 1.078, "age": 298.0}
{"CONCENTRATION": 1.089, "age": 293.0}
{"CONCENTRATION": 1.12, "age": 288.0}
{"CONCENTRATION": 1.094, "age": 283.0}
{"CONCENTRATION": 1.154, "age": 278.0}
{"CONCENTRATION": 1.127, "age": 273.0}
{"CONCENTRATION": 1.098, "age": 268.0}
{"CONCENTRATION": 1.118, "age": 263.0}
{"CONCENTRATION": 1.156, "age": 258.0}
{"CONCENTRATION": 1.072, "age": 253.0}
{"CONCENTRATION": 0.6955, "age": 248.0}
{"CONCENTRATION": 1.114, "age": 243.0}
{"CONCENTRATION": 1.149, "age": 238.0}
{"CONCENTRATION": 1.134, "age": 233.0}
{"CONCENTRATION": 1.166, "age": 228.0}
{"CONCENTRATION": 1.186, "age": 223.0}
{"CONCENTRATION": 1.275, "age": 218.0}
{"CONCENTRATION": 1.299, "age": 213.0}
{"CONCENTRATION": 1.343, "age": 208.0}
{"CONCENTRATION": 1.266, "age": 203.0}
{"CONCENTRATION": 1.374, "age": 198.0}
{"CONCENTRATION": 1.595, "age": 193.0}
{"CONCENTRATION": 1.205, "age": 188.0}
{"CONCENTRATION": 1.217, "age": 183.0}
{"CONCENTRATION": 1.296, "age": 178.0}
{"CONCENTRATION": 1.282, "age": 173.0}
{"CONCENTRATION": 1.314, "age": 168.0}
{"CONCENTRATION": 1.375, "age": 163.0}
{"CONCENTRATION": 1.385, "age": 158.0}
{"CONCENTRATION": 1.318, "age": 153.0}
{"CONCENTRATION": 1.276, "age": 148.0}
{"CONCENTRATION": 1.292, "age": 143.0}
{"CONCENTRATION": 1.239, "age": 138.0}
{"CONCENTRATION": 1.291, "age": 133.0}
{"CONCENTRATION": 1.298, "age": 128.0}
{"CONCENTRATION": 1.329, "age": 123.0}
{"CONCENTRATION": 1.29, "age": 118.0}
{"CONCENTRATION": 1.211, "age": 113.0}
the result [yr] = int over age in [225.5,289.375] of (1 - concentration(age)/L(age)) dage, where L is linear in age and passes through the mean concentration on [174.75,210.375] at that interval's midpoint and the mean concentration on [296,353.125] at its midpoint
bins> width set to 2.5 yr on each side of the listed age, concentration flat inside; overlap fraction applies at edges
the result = 5.1 yr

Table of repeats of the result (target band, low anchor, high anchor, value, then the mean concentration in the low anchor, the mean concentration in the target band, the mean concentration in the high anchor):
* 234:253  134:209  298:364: 2.96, 1.32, 1.01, 1.04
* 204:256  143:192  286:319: 2.11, 1.31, 1.15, 1.06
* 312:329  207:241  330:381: 0.51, 1.21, 1.06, 1.04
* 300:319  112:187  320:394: 1.13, 1.29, 1.04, 1.05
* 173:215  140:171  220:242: -2.82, 1.32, 1.32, 1.16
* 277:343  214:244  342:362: 1.52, 1.18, 1.07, 1.04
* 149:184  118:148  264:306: -1.92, 1.29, 1.31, 1.1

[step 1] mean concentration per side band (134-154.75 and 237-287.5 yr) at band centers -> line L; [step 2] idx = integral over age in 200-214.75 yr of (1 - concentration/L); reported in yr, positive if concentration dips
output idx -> -1.7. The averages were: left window 1.28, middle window 1.31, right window 1.08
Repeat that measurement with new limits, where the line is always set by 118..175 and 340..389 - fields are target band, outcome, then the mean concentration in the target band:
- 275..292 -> 0.37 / 1.12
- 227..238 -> 0.53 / 1.15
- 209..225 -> -0.52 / 1.26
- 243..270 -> 3.25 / 1.03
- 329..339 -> 0.34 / 1.05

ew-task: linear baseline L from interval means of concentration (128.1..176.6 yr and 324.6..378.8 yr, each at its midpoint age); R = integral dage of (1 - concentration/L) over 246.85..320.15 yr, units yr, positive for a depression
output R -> 3.9 yr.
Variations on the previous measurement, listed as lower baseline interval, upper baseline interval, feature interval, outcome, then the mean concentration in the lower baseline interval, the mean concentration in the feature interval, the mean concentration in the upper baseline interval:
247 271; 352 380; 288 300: -0.51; 1.05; 1.09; 1.04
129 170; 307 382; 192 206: -1.64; 1.31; 1.39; 1.04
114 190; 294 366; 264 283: 0.04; 1.29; 1.12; 1.05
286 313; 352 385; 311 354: 0.19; 1.06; 1.05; 1.05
